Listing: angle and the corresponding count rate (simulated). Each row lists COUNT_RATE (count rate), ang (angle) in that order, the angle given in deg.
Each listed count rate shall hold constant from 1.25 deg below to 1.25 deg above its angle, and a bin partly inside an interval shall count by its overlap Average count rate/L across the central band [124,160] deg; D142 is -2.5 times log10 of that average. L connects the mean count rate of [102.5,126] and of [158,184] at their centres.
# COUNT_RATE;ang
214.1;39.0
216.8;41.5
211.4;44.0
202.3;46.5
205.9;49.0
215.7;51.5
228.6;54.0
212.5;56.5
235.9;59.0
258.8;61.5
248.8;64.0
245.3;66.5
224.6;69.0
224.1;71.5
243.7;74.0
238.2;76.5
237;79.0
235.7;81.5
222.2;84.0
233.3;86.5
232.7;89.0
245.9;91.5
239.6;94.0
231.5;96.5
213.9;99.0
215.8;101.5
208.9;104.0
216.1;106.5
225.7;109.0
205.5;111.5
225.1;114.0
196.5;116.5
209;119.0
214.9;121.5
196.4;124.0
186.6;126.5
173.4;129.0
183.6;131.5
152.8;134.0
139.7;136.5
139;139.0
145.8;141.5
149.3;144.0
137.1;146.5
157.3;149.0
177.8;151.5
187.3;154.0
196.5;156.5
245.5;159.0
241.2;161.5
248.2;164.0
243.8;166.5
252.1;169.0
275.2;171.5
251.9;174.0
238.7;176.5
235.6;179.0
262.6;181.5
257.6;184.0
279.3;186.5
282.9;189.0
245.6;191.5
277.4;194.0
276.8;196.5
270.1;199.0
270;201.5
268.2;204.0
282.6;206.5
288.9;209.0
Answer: 0.33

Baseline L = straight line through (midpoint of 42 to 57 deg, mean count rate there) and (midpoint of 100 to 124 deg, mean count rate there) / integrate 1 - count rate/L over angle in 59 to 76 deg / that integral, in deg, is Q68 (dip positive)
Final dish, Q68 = -2.21 deg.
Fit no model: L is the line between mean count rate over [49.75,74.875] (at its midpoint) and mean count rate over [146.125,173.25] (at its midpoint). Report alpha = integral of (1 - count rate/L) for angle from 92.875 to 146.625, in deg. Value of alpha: 7.7 deg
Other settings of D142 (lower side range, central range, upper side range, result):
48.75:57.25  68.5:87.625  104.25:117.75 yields -0.083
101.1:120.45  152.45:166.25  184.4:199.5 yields 0.110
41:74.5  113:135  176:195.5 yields 0.254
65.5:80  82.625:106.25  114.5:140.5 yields -0.065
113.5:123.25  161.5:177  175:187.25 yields -0.027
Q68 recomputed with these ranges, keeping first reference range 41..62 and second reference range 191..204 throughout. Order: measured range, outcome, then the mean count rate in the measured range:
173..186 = 0.61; 251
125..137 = 3.75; 170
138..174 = 7.59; 202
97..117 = 1.99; 215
